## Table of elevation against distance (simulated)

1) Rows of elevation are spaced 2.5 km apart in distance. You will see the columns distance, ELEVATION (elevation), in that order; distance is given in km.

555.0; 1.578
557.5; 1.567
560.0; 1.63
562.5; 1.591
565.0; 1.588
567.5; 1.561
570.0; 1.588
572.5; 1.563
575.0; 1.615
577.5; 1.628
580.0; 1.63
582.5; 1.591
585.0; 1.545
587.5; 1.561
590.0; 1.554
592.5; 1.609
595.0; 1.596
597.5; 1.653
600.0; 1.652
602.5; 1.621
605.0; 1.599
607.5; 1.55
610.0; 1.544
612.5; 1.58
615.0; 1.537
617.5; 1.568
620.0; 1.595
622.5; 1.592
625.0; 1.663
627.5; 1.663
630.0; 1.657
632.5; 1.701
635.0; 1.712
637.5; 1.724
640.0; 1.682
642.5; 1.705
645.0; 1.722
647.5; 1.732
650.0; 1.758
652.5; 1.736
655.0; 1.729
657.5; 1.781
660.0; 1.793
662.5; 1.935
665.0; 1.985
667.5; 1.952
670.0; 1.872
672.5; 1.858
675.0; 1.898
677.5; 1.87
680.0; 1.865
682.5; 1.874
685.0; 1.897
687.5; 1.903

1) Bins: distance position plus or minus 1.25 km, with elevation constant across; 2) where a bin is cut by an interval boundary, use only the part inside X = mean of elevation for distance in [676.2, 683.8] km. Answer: 1.87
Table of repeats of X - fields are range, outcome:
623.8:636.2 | 1.68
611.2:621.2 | 1.57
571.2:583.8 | 1.61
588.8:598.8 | 1.6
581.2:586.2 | 1.57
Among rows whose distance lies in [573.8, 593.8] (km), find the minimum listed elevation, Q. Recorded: 1.545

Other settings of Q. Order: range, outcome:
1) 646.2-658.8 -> 1.729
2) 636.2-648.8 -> 1.682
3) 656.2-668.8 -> 1.781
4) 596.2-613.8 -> 1.544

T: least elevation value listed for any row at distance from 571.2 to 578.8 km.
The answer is 1.563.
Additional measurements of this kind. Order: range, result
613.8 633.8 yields 1.537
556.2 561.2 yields 1.567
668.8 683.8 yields 1.858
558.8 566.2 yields 1.588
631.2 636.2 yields 1.701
